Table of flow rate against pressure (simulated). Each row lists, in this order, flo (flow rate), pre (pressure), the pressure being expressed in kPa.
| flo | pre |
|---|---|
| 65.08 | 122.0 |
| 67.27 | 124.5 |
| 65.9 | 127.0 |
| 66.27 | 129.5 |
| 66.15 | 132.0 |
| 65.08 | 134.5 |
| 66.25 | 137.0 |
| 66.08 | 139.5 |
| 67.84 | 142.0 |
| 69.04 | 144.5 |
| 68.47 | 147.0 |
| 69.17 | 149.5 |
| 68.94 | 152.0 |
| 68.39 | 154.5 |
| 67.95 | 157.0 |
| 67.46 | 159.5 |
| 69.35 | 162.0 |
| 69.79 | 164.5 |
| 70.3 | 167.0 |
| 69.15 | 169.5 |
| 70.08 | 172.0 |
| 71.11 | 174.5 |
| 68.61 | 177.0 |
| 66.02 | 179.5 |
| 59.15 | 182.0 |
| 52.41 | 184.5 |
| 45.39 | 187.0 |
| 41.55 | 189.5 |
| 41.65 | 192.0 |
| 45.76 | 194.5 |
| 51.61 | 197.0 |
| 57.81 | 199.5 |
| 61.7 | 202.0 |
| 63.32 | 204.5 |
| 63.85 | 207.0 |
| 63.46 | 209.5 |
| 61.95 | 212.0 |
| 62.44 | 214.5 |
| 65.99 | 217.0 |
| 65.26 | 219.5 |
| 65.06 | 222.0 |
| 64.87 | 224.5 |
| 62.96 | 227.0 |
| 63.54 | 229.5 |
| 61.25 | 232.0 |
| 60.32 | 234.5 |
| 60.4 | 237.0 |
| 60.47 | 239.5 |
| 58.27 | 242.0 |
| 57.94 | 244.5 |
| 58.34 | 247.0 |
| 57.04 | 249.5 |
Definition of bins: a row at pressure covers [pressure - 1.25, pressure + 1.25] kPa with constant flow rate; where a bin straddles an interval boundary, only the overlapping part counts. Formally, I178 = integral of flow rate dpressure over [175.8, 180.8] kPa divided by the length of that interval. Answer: 67.2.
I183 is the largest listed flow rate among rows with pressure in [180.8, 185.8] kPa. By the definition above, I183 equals 59.15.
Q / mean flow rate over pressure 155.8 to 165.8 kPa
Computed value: 68.6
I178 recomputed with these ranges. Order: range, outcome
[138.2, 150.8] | 68.1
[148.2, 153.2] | 69.1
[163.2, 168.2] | 70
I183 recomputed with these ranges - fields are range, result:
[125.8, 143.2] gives 67.84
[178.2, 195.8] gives 66.02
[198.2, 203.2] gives 61.7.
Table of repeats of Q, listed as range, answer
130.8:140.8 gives 65.9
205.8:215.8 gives 62.9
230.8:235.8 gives 60.8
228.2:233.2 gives 62.4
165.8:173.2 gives 69.8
